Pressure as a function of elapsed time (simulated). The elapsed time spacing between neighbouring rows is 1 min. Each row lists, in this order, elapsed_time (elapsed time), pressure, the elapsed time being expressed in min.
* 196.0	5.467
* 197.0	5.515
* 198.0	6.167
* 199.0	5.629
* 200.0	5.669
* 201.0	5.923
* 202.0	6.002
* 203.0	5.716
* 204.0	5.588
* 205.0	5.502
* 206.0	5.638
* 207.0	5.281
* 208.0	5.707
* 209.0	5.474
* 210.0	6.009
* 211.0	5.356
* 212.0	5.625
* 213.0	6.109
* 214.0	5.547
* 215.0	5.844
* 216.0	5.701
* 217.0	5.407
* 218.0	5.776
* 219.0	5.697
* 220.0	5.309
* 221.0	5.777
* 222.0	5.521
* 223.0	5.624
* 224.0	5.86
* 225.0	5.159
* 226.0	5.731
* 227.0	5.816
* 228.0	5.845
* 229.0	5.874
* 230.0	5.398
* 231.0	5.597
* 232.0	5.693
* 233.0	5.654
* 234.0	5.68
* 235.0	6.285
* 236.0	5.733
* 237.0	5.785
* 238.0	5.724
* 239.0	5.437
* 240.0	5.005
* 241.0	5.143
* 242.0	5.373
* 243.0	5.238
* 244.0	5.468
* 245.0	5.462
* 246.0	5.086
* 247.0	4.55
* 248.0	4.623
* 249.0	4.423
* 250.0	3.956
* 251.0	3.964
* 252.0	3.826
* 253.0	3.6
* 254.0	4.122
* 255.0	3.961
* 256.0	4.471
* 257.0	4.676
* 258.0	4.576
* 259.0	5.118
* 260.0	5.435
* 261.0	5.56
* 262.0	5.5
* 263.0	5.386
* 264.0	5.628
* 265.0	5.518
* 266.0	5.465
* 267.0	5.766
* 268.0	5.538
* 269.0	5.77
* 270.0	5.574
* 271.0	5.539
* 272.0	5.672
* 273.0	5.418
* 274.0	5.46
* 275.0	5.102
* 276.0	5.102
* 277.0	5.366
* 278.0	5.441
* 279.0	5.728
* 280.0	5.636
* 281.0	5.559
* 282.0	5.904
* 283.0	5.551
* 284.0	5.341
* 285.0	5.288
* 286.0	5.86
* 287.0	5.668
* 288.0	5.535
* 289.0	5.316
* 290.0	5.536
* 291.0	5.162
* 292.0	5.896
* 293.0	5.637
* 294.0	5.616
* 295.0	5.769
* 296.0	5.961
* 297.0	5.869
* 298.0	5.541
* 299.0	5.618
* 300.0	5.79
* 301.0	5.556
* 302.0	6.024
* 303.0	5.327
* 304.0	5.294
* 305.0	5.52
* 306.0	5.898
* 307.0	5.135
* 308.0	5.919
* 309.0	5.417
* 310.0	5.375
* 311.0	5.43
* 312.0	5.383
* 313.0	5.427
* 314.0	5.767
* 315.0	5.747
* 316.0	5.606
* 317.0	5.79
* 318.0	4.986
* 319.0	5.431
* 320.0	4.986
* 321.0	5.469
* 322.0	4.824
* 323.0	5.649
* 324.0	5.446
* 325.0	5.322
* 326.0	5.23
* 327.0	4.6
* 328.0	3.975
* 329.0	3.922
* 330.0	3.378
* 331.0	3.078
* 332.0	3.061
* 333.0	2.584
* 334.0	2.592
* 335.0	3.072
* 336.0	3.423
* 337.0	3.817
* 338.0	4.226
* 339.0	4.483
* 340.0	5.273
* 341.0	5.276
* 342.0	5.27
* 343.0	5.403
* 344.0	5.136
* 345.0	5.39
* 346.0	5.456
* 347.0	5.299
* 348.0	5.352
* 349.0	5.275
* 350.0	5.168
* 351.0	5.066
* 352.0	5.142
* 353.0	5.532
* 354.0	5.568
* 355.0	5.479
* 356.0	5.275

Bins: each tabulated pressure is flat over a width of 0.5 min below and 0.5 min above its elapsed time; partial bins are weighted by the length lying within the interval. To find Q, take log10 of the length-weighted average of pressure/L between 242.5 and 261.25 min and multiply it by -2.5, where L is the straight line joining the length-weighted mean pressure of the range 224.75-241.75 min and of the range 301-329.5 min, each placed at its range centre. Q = 0.20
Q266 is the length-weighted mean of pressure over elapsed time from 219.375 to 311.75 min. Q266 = 5.38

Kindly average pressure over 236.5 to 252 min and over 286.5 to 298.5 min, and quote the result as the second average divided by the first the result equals 1.13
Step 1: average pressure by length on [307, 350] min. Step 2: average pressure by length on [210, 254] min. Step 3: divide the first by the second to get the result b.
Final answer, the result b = 0.90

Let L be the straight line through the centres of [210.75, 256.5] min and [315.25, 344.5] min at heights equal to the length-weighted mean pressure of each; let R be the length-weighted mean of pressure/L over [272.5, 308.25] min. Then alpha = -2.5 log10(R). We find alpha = -0.15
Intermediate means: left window 5.28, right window 4.54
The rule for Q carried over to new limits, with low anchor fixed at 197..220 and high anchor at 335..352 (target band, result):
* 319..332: 0.09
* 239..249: 0.08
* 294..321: -0.09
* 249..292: 0.02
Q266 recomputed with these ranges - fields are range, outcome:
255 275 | 5.33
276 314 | 5.57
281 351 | 5.12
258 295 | 5.51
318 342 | 4.34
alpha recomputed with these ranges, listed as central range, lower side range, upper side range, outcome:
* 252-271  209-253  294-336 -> 0.039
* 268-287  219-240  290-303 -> 0.030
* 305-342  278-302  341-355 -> 0.146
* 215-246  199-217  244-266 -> -0.070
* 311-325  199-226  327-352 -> -0.177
